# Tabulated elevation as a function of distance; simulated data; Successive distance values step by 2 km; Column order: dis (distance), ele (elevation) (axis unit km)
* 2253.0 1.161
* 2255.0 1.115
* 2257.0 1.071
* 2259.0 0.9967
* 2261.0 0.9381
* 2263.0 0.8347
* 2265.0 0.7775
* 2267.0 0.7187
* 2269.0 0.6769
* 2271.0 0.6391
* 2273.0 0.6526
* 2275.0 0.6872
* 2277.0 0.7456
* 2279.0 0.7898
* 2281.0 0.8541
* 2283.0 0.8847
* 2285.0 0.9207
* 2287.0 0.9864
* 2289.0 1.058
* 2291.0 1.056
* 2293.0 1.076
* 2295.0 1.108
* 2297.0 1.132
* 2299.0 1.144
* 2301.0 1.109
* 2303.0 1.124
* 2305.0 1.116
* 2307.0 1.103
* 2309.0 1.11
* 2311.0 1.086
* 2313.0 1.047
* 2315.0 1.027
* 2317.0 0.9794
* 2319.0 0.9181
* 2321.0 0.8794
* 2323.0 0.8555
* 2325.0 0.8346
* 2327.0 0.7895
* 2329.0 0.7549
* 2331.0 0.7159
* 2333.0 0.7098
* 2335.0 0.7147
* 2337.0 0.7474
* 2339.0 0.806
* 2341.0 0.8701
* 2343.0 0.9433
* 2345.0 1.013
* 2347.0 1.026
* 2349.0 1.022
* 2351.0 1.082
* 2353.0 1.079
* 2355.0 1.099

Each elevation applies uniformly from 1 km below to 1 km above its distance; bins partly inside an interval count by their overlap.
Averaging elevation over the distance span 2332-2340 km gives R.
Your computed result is 0.744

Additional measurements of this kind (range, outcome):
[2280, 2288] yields 0.911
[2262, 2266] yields 0.806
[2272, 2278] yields 0.695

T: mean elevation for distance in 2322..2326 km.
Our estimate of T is 0.845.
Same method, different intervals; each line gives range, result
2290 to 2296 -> 1.08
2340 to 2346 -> 0.942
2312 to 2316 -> 1.04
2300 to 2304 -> 1.12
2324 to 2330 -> 0.793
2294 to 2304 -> 1.12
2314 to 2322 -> 0.951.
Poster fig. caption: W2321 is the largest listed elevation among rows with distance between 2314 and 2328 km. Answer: 1.027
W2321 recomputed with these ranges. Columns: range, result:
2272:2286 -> 0.9207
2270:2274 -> 0.6526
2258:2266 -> 0.9967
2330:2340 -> 0.806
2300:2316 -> 1.124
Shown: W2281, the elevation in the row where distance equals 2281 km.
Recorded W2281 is 0.8541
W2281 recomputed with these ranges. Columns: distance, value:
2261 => 0.9381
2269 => 0.6769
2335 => 0.7147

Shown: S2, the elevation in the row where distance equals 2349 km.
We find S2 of 1.022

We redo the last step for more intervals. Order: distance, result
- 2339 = 0.806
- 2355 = 1.099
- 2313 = 1.047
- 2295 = 1.108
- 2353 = 1.079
